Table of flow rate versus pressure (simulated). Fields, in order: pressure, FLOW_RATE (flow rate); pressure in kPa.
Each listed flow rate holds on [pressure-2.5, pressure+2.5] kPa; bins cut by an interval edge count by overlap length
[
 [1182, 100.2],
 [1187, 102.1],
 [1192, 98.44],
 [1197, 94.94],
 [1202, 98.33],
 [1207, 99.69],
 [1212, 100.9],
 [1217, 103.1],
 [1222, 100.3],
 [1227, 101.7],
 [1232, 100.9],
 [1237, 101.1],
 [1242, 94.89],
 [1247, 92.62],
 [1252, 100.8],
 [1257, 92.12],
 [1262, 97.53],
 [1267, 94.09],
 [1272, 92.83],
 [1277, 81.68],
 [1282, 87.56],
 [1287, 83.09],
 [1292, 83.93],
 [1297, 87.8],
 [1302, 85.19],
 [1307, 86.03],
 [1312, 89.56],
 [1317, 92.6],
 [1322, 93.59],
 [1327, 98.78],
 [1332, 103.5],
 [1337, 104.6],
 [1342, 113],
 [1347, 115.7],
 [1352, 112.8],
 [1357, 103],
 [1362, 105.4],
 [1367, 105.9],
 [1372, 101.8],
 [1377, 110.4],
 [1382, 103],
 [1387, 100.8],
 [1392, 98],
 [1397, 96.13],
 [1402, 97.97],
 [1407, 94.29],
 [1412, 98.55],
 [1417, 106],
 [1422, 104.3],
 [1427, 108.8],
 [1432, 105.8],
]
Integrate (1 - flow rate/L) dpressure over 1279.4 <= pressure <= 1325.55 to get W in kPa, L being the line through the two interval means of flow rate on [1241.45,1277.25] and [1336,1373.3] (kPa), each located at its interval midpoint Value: 5.72 kPa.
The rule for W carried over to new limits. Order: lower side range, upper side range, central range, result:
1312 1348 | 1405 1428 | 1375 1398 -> 0.0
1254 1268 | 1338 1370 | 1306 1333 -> 2.6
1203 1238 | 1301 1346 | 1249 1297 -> 4.3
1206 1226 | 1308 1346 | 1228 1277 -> 2.4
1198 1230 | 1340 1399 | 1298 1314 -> 2.6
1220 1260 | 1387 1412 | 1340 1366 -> -3.3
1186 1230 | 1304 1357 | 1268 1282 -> 1.7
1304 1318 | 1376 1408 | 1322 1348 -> -3.7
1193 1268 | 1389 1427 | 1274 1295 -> 3.1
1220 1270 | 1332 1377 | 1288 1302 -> 2.3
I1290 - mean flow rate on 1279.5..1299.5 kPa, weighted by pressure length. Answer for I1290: 85.6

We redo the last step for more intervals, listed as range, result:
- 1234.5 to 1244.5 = 98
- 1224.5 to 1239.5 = 101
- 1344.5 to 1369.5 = 109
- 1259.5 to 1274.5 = 94.8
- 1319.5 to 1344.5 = 103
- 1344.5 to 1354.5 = 114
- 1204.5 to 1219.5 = 101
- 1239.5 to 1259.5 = 95.1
